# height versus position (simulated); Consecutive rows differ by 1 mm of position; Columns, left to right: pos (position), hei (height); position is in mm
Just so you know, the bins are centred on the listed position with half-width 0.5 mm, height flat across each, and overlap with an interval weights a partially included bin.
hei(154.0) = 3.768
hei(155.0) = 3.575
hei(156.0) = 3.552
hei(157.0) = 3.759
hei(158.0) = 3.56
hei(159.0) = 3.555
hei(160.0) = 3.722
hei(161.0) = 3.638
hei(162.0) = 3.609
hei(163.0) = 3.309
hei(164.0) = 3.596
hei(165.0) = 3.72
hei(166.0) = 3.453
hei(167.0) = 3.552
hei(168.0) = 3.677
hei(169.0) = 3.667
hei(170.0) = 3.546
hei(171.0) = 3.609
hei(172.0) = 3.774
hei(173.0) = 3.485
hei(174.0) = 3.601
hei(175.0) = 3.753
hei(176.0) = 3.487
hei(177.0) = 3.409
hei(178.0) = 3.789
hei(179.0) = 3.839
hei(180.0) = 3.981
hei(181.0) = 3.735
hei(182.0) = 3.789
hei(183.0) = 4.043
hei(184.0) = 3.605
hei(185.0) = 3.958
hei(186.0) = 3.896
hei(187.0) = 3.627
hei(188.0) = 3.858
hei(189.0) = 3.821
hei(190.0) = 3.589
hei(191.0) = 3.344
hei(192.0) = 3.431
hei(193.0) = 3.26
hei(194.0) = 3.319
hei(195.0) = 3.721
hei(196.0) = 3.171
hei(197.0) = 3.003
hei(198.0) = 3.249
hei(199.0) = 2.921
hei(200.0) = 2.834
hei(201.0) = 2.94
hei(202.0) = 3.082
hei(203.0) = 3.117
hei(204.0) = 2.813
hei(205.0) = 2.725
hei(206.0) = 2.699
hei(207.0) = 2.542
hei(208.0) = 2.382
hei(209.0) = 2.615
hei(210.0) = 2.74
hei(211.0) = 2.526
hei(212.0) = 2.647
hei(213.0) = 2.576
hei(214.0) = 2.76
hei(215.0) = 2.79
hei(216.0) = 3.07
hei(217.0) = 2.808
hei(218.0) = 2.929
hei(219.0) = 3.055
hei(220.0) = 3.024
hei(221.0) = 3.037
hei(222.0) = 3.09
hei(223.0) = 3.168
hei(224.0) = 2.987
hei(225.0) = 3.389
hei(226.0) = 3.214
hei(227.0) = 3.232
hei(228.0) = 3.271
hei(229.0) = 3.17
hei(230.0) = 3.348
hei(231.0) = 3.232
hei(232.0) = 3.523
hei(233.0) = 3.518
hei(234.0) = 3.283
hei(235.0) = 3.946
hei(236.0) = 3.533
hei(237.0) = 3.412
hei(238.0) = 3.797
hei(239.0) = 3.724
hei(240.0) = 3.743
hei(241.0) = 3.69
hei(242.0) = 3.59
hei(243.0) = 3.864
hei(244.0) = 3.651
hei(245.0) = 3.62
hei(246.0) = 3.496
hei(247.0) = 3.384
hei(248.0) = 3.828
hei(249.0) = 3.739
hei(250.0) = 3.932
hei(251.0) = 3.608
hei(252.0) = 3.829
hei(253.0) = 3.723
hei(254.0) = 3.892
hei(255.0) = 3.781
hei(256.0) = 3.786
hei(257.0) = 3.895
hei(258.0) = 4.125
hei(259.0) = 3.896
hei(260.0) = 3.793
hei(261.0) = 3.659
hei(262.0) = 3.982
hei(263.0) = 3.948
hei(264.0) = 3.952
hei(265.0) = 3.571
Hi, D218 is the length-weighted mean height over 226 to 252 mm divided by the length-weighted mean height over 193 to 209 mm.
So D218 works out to 1.20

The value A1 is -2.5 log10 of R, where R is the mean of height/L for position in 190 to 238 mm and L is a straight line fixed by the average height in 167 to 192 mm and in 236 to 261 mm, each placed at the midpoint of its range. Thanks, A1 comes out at 0.20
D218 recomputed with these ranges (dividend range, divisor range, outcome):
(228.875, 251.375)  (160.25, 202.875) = 1.02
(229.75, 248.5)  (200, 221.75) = 1.28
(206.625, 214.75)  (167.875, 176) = 0.72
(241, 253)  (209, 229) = 1.25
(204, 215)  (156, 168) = 0.73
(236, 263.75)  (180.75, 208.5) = 1.14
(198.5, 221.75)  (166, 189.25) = 0.76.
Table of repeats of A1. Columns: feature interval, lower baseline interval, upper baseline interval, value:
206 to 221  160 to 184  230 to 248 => 0.294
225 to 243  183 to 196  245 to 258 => 0.067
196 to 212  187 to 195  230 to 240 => 0.248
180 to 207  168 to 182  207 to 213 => -0.087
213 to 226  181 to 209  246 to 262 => 0.165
